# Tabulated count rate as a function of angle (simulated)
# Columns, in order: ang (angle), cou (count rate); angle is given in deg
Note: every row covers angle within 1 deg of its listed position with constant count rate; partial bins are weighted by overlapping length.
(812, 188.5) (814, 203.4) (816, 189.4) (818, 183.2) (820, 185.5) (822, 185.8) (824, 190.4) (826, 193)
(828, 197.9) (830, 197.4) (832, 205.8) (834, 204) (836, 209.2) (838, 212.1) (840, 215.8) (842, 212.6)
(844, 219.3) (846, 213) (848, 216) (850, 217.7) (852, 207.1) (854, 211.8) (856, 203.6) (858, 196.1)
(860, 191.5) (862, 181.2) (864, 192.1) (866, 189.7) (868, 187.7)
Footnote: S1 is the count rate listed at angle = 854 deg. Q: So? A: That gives 211.8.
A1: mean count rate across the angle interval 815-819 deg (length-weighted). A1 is 186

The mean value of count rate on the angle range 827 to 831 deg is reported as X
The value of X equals 198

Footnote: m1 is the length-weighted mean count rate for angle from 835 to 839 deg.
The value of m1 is 211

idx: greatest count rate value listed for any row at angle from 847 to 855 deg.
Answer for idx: 217.7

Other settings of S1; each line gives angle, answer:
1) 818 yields 183.2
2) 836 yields 209.2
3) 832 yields 205.8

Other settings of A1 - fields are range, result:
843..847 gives 216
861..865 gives 187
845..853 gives 213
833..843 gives 211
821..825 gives 188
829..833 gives 202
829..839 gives 206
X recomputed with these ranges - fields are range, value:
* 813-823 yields 189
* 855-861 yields 197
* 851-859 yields 205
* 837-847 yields 215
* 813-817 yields 196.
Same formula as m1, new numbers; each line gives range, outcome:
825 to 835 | 200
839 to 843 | 214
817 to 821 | 184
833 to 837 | 207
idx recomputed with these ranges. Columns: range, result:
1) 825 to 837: 209.2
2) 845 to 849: 216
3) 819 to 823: 185.8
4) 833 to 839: 212.1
